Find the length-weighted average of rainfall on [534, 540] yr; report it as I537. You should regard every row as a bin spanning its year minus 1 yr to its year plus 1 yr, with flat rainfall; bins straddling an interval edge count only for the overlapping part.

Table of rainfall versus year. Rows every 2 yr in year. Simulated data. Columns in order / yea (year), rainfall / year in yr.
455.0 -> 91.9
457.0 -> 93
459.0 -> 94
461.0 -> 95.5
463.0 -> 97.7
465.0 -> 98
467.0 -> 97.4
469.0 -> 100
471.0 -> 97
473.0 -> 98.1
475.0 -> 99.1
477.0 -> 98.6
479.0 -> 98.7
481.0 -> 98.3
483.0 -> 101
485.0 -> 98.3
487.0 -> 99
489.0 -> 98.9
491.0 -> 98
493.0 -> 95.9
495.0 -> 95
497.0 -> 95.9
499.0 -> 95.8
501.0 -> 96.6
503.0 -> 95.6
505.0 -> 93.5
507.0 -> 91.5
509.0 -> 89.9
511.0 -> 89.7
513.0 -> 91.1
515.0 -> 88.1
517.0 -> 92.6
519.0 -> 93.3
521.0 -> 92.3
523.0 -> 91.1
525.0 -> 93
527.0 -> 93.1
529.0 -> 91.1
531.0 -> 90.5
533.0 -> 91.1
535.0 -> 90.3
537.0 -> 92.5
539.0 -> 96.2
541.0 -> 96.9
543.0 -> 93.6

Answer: 93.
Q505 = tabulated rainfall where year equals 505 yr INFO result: 93.5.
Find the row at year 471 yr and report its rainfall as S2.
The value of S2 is 97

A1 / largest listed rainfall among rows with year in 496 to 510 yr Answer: 96.6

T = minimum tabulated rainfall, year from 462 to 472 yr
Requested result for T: 97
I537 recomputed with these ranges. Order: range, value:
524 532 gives 91.9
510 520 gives 91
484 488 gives 98.7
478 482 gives 98.5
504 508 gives 92.5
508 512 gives 89.8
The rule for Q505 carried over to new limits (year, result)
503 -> 95.6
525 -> 93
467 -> 97.4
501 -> 96.6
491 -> 98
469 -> 100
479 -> 98.7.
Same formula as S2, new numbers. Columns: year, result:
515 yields 88.1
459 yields 94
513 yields 91.1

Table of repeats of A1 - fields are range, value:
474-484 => 101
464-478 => 100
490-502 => 98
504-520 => 93.5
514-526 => 93.3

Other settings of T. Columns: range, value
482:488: 98.3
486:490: 98.9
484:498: 95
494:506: 93.5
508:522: 88.1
